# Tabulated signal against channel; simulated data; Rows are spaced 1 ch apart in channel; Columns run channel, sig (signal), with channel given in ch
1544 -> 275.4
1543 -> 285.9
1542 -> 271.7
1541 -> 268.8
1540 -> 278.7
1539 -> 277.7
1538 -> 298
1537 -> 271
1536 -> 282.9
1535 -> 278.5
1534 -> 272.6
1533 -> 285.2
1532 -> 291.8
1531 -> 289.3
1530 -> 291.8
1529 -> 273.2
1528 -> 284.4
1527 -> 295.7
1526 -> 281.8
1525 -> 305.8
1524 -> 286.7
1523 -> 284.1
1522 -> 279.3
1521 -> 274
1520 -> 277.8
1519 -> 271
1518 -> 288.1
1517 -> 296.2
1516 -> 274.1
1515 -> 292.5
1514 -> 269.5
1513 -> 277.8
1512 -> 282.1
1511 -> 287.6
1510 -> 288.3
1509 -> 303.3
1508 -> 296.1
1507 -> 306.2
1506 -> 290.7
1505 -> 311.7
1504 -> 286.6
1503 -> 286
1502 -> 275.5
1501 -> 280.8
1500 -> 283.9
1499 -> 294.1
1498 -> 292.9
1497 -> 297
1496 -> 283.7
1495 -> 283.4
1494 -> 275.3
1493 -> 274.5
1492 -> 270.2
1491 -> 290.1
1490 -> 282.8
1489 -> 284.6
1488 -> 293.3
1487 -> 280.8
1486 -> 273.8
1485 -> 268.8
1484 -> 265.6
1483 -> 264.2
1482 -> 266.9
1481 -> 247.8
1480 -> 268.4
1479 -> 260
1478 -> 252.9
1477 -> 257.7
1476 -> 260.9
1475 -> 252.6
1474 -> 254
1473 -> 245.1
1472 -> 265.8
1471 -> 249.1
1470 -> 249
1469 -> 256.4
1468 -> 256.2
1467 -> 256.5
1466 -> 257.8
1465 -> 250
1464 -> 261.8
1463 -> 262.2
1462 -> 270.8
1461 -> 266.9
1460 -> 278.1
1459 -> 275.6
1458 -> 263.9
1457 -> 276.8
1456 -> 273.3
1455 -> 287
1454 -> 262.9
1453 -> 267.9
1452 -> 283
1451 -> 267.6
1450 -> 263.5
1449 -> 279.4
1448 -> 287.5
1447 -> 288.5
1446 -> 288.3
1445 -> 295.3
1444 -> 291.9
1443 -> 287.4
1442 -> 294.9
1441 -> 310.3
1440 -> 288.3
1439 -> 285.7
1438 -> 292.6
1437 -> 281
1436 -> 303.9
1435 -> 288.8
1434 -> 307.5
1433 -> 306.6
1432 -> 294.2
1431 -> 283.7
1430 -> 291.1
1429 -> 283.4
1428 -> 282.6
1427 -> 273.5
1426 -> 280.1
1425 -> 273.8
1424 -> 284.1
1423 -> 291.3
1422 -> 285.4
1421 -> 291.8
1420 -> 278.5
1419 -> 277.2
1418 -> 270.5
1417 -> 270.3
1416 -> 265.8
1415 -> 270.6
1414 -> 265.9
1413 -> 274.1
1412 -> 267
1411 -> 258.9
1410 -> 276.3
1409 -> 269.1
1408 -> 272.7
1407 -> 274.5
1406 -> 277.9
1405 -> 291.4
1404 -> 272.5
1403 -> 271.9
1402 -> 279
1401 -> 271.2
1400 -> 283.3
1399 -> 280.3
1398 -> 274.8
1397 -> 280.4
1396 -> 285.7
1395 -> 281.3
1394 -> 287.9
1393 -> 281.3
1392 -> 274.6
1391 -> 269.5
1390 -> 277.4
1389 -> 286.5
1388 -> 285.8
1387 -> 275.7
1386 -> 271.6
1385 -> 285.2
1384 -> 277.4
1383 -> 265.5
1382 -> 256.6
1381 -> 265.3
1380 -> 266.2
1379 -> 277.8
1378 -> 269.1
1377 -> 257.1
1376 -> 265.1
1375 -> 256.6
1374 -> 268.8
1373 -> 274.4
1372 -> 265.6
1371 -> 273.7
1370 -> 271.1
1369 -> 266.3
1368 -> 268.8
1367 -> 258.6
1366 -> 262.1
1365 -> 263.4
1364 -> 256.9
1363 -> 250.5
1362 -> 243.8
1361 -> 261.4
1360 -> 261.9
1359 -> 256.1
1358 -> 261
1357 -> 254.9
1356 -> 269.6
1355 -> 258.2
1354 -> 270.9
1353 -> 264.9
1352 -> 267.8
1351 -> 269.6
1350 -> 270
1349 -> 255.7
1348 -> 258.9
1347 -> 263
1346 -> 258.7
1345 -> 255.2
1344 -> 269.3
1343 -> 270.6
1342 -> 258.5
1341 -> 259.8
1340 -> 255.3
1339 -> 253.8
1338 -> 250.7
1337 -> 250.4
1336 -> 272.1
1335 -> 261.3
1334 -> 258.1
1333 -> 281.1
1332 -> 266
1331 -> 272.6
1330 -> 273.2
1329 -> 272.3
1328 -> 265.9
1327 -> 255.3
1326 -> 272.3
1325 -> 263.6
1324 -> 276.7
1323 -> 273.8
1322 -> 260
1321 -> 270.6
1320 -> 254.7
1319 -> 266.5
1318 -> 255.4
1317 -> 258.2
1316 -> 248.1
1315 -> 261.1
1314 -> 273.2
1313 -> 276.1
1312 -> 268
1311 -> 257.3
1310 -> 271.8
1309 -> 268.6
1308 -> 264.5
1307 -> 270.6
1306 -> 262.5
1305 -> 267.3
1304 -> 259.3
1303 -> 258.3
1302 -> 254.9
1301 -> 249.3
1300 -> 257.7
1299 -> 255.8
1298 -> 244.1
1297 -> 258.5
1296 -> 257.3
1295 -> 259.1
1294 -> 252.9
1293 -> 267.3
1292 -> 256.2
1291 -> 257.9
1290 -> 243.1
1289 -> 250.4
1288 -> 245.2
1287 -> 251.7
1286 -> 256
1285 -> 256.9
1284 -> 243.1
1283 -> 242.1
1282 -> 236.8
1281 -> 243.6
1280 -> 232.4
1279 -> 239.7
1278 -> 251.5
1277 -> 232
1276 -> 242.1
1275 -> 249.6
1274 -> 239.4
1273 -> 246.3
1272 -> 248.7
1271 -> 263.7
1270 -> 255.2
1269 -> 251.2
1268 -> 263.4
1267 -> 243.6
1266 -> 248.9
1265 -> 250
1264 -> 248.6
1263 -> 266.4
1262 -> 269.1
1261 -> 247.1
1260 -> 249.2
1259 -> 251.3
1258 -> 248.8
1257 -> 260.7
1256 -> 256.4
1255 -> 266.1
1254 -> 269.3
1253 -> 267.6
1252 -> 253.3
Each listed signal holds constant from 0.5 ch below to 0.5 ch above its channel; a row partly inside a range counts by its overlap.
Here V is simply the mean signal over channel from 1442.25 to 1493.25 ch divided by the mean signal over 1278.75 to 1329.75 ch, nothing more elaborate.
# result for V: 1.0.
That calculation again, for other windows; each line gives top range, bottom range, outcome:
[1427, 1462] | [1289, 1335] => 1.08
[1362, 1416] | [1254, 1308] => 1.07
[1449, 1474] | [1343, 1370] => 1.01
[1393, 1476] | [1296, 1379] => 1.05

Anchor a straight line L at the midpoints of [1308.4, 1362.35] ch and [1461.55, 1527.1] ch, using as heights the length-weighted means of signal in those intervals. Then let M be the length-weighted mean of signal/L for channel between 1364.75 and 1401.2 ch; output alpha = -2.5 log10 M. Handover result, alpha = -0.02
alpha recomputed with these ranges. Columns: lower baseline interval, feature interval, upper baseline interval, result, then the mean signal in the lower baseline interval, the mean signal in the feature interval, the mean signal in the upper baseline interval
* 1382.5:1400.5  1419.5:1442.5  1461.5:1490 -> -0.070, 279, 289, 262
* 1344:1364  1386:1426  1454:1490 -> -0.059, 261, 277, 265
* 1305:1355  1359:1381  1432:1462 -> 0.031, 264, 264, 284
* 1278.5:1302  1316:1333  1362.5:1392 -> -0.035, 250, 266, 269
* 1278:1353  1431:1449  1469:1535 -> -0.079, 260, 293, 279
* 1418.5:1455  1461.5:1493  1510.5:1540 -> 0.083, 286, 264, 283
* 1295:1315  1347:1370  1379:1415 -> 0.032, 262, 262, 275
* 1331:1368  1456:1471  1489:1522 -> 0.065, 261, 263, 286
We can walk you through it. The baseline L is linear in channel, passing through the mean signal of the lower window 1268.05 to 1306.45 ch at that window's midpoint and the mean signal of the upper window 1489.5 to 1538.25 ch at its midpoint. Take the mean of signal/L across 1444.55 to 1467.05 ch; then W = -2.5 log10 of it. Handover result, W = 0.02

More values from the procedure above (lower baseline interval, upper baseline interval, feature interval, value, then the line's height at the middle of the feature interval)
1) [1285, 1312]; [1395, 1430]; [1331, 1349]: 0.013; 265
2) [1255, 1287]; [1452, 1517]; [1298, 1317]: -0.033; 254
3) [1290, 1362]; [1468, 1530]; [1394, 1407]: -0.041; 269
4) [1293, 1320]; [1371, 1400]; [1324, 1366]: 0.019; 267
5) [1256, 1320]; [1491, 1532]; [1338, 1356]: 0.002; 263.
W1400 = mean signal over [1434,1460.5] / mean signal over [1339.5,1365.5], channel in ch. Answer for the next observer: 1.1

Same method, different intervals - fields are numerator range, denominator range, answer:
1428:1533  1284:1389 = 1.06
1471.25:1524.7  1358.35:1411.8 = 1.03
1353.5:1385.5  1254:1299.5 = 1.05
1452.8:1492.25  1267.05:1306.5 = 1.06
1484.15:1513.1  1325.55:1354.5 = 1.08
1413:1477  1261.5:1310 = 1.09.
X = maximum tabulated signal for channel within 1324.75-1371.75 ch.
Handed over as 281.1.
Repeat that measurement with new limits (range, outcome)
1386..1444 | 310.3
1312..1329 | 276.7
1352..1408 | 291.4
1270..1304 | 267.3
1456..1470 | 278.1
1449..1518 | 311.7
